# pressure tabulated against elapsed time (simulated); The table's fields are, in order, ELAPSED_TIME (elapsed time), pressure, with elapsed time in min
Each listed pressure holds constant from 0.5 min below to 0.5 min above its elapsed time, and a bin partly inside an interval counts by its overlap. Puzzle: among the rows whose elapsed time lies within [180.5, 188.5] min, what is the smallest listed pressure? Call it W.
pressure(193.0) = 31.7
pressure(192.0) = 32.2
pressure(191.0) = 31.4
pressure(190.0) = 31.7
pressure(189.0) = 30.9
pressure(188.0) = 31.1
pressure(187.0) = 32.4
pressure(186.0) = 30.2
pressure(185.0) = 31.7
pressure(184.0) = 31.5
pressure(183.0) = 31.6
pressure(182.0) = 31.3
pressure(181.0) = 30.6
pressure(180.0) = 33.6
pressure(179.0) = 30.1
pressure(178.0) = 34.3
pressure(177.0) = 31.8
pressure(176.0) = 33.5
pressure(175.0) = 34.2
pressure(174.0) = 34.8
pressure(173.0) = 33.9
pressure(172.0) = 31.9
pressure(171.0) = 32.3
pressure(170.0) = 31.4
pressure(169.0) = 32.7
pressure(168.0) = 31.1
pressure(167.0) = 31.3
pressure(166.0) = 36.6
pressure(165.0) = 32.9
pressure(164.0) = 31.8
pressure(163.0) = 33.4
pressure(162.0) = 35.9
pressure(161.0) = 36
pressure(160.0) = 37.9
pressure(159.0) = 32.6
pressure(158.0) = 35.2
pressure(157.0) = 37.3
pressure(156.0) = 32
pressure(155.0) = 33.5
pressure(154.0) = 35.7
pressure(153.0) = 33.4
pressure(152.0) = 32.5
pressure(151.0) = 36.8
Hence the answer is 30.2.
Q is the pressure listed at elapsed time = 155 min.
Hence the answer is 33.5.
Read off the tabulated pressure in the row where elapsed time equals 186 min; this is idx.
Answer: 30.2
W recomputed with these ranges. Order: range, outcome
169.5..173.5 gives 31.4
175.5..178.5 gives 31.8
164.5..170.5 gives 31.1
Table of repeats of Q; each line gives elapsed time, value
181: 30.6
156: 32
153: 33.4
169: 32.7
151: 36.8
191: 31.4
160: 37.9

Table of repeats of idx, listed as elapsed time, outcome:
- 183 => 31.6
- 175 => 34.2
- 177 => 31.8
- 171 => 32.3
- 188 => 31.1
